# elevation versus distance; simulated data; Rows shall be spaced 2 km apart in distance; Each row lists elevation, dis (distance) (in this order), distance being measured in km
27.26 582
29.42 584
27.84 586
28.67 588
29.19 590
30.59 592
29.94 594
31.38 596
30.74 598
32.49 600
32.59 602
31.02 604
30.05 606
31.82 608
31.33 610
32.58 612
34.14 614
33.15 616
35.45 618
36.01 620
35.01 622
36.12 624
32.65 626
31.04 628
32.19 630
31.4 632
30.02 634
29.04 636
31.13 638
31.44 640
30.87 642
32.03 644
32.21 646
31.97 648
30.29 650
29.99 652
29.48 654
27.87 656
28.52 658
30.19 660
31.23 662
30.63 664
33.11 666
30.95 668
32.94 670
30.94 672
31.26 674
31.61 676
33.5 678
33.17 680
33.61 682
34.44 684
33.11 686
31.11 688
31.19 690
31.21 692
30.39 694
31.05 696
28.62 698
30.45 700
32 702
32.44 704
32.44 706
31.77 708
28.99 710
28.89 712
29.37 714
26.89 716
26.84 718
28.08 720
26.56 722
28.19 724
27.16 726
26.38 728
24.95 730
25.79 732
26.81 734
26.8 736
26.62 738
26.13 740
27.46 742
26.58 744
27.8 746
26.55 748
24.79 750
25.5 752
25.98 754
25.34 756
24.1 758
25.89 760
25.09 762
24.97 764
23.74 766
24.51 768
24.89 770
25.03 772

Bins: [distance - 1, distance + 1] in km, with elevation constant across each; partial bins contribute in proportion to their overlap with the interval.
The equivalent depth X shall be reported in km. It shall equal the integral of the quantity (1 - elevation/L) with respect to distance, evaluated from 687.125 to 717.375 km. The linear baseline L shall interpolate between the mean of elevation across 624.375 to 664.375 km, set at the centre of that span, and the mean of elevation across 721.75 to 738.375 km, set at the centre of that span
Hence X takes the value -2.7 km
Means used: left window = 30.8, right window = 26.6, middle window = 30.4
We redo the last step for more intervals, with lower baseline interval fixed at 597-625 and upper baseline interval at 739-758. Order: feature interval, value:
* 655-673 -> -0.21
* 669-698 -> -2.56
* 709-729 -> -0.09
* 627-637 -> 0.39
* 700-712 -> -1.25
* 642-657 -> 0.26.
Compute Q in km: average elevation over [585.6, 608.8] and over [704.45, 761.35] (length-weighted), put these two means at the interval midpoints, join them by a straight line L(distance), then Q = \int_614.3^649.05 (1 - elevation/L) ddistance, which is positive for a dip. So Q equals -3.2 km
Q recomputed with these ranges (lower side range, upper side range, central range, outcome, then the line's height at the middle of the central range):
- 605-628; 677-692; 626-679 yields 3.25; 33.1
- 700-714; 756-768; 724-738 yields 0.88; 28.2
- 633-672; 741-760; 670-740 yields -3.80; 28.2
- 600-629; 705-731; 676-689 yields -1.38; 29.9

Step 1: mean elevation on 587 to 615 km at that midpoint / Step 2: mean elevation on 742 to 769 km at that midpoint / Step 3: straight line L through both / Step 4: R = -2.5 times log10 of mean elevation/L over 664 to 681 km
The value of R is -0.13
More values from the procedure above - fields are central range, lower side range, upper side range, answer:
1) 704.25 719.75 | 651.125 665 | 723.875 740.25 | -0.08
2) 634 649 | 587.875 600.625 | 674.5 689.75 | 0.02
